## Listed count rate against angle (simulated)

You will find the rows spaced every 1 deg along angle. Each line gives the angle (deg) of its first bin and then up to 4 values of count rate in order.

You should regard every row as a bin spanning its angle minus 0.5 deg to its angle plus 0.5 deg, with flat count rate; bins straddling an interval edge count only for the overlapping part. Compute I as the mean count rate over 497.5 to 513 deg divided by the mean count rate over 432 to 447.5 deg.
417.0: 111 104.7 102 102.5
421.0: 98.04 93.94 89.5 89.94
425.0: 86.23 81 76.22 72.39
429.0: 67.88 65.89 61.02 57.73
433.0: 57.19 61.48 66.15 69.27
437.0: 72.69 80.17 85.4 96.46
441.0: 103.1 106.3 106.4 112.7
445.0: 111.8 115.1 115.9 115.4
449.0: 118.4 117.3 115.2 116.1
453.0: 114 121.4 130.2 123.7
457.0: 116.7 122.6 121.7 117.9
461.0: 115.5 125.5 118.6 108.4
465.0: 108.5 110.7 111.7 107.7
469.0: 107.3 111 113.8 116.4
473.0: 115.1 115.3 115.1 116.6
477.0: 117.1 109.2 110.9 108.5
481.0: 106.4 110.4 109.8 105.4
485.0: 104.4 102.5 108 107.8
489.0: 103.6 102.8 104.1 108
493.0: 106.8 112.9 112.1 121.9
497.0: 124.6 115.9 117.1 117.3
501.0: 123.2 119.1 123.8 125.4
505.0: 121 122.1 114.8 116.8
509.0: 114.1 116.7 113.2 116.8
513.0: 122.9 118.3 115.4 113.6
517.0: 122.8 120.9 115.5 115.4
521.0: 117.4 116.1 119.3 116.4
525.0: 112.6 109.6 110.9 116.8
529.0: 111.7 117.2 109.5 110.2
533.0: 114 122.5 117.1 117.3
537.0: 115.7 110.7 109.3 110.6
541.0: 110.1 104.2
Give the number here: 1.32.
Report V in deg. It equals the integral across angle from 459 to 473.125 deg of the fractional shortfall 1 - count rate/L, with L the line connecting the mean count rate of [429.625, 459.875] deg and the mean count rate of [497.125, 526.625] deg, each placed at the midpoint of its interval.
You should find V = -1.1 deg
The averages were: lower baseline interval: 99.6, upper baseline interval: 118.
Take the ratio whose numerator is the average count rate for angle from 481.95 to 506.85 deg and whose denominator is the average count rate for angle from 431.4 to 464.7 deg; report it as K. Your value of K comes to 1.09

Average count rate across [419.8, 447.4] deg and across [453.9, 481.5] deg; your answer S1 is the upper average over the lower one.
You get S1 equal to 1.35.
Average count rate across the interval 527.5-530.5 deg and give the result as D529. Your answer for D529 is 115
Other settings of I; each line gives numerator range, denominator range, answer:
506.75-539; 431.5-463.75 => 1.11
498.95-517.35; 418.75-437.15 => 1.54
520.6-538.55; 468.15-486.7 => 1.04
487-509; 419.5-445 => 1.39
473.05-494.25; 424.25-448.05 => 1.29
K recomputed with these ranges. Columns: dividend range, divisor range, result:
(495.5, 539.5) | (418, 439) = 1.49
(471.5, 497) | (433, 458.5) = 1.06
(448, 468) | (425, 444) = 1.50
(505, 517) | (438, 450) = 1.09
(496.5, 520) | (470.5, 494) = 1.08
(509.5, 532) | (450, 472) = 1.00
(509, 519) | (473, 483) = 1.05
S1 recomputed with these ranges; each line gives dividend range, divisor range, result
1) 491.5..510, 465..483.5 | 1.05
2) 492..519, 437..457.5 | 1.07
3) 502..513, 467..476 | 1.05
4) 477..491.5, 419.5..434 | 1.37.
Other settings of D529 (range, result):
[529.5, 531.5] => 113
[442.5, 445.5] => 110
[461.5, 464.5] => 118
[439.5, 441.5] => 99.8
